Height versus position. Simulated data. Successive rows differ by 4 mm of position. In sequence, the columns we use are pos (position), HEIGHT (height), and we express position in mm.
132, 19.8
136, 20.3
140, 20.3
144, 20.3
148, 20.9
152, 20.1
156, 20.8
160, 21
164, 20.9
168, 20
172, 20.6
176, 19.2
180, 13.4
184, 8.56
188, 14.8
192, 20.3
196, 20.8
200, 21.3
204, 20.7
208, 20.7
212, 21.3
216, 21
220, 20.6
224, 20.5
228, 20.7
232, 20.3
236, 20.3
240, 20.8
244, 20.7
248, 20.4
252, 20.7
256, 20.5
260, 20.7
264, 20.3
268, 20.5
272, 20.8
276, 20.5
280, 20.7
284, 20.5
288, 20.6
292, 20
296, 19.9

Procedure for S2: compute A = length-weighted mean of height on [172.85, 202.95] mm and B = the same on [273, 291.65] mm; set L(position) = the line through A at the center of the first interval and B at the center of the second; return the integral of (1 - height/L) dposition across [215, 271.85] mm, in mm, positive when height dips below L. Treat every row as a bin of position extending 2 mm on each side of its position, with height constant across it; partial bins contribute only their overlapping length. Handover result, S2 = -4.28 mm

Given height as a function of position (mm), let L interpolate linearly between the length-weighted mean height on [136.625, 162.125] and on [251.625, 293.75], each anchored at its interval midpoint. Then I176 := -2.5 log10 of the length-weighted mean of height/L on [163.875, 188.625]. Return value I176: 0.23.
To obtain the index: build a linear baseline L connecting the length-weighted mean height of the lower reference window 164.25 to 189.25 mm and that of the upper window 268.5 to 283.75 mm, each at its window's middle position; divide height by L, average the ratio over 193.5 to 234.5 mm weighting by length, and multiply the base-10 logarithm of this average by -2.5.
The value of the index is -0.16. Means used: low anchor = 16.5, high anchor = 20.6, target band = 20.8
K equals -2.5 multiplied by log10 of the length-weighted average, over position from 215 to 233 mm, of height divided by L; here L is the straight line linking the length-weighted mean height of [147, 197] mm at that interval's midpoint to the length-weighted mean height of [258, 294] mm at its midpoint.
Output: -0.06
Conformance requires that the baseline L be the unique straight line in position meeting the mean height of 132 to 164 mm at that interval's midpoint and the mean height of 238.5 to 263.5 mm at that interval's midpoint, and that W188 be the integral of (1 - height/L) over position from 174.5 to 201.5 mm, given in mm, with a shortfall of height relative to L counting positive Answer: 4.9 mm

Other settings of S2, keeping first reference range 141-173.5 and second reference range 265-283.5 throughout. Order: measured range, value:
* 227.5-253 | 0.06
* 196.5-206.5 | -0.18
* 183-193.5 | 2.92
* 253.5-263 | 0.01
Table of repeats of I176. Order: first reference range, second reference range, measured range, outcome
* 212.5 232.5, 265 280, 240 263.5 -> 0.002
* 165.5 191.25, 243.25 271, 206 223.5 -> -0.142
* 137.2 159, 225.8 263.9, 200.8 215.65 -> -0.022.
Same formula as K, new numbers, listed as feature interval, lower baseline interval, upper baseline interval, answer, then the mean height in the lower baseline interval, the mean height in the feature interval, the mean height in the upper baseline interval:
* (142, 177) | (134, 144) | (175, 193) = -0.16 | 20.3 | 20.5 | 14.8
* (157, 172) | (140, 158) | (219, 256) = -0.01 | 20.5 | 20.6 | 20.6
